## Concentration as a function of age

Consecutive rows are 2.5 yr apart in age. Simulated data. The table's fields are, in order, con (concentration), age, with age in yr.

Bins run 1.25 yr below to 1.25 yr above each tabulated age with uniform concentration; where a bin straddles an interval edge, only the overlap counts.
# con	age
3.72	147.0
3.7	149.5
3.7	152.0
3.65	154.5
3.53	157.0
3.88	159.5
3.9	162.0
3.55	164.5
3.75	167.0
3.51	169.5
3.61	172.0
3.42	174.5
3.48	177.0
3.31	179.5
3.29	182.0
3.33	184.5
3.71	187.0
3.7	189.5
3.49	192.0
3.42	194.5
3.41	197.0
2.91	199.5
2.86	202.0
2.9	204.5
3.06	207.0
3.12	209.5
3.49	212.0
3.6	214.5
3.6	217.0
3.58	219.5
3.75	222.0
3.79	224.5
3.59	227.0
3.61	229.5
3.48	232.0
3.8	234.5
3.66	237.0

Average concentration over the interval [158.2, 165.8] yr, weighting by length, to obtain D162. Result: 3.77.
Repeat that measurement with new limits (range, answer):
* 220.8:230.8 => 3.68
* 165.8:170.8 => 3.63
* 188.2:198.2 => 3.51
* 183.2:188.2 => 3.52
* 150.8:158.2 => 3.63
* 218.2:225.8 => 3.71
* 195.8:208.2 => 3.03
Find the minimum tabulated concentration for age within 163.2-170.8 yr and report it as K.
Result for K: 3.51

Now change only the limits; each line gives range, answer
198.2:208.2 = 2.86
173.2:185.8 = 3.29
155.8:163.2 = 3.53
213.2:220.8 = 3.58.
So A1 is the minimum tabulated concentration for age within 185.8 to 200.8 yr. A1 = 2.91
